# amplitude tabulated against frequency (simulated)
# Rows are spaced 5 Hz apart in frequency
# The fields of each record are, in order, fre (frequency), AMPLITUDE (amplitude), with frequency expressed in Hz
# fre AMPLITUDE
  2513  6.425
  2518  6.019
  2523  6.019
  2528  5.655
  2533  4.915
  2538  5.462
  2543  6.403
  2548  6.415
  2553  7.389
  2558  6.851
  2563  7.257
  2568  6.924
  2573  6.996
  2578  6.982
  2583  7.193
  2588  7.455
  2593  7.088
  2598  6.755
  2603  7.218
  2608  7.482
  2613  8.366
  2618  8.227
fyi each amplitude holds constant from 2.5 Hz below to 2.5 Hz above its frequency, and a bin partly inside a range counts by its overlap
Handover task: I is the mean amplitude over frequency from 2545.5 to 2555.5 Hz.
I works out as 6.9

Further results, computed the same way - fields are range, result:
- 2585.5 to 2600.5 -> 7.1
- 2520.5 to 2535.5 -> 5.53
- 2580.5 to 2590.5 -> 7.32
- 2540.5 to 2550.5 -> 6.41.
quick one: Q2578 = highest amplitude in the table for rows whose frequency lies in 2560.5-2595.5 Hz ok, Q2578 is 7.455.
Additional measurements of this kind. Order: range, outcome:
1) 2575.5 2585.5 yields 7.193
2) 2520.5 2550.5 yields 6.415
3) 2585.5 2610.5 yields 7.482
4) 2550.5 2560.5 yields 7.389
